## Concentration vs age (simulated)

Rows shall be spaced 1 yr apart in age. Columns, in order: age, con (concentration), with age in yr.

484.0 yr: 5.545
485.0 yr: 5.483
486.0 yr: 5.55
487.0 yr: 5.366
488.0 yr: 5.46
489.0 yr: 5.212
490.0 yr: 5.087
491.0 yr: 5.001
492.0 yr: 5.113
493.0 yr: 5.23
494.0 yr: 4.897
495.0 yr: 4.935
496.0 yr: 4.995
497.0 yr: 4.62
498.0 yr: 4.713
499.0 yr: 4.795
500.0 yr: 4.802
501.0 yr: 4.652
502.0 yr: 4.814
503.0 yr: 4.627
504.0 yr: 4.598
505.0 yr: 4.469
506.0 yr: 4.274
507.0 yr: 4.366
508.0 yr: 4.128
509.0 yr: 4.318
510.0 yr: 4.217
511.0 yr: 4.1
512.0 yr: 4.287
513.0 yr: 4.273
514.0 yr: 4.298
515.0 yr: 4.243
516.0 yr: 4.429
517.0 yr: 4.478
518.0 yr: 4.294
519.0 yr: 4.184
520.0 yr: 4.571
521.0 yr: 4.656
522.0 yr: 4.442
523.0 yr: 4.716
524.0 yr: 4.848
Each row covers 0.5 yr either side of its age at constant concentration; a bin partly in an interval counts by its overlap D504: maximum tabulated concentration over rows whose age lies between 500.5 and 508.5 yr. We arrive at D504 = 4.814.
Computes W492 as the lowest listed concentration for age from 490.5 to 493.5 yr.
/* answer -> 5.001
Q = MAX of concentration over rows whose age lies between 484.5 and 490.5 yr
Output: 5.55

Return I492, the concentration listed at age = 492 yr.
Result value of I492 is 5.113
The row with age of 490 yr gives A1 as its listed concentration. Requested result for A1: 5.087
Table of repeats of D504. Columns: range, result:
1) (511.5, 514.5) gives 4.298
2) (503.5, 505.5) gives 4.598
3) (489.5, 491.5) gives 5.087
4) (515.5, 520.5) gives 4.571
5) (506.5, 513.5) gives 4.366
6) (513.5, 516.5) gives 4.429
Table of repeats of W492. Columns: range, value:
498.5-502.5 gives 4.652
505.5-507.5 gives 4.274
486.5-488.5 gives 5.366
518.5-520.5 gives 4.184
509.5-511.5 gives 4.1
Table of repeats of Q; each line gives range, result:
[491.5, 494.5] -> 5.23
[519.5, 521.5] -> 4.656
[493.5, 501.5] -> 4.995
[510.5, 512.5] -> 4.287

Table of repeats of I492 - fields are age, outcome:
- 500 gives 4.802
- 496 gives 4.995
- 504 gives 4.598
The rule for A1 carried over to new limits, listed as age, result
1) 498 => 4.713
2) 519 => 4.184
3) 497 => 4.62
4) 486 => 5.55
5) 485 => 5.483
